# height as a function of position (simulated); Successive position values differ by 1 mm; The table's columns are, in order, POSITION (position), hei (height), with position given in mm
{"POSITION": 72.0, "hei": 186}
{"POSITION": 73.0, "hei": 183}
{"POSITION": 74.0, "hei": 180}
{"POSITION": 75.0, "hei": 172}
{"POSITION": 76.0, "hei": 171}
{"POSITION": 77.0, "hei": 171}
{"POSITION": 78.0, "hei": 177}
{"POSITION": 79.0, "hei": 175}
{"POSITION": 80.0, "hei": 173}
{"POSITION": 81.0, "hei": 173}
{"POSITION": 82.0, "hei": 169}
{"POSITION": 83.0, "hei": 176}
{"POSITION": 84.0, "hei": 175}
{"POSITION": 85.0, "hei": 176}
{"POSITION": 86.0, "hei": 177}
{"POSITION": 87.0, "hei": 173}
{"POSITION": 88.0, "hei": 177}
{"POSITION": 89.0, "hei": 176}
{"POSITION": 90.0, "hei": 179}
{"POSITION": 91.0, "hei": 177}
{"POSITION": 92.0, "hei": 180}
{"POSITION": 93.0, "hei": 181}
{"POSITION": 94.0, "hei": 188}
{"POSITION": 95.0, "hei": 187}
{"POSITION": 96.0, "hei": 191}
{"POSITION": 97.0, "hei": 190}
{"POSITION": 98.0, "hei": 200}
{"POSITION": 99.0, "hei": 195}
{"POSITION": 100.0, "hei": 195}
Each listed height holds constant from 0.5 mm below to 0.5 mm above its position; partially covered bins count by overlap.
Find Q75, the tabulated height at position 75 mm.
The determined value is 172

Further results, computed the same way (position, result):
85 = 176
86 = 177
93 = 181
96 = 191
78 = 177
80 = 173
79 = 175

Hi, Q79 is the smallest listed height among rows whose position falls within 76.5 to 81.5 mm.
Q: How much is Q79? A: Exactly 171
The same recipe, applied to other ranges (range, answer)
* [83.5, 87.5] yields 173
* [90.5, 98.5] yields 177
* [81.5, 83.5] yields 169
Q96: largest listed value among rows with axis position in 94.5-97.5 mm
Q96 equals 191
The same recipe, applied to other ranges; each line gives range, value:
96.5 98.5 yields 200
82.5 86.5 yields 177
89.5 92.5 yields 180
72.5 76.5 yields 183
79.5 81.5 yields 173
